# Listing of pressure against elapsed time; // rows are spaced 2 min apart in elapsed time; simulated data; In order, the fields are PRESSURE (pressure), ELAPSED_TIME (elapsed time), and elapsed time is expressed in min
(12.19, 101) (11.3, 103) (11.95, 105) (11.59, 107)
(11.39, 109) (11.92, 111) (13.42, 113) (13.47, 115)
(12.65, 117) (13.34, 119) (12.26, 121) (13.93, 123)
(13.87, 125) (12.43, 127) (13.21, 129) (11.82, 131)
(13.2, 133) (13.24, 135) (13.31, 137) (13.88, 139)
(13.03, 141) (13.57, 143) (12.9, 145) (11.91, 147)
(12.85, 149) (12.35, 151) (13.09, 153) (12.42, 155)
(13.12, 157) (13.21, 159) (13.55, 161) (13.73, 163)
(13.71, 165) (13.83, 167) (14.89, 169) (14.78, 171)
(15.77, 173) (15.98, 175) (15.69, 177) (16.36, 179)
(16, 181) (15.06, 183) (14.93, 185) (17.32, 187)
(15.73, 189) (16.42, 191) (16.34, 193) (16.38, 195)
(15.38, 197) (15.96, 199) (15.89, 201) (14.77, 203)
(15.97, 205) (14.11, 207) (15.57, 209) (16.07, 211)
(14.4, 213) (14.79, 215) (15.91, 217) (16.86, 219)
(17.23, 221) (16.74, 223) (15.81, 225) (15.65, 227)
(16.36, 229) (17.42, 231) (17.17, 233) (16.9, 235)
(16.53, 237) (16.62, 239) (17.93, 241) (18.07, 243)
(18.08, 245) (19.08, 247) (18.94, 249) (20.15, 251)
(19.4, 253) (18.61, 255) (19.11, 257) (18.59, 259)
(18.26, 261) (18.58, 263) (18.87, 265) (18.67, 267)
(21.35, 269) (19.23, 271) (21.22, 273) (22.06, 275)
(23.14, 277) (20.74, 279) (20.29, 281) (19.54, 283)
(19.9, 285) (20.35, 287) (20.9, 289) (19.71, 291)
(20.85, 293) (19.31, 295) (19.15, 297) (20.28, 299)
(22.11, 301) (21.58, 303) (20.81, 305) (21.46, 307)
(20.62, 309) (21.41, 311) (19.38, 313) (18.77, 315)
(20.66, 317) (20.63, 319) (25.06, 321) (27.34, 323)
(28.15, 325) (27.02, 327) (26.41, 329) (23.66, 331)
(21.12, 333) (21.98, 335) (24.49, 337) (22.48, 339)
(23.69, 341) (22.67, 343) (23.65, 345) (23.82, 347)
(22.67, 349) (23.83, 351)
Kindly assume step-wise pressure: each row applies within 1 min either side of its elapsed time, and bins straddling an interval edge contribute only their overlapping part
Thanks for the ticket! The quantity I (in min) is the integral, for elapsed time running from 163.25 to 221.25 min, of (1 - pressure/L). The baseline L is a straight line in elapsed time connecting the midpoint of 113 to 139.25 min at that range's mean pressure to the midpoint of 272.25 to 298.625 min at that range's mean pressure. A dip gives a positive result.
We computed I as 2.3 min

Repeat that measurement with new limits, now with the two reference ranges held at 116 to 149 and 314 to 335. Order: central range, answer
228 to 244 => 1.5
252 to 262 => 0.6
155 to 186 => 1.1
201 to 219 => 2.1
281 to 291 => 0.7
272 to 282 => -0.2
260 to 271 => 0.7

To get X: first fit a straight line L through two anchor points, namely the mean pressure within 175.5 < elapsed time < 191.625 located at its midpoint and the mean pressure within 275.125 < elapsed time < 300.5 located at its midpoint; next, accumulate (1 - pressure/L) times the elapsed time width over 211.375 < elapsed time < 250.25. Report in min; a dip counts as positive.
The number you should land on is 2.4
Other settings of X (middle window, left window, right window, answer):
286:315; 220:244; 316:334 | 2.50 min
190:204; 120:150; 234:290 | 0.19 min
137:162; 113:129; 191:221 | 1.78 min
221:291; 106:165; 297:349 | 1.51 min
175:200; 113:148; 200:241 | -1.65 min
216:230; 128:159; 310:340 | 0.86 min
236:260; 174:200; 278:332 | 0.65 min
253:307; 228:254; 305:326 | 0.11 min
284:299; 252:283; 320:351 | 0.96 min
